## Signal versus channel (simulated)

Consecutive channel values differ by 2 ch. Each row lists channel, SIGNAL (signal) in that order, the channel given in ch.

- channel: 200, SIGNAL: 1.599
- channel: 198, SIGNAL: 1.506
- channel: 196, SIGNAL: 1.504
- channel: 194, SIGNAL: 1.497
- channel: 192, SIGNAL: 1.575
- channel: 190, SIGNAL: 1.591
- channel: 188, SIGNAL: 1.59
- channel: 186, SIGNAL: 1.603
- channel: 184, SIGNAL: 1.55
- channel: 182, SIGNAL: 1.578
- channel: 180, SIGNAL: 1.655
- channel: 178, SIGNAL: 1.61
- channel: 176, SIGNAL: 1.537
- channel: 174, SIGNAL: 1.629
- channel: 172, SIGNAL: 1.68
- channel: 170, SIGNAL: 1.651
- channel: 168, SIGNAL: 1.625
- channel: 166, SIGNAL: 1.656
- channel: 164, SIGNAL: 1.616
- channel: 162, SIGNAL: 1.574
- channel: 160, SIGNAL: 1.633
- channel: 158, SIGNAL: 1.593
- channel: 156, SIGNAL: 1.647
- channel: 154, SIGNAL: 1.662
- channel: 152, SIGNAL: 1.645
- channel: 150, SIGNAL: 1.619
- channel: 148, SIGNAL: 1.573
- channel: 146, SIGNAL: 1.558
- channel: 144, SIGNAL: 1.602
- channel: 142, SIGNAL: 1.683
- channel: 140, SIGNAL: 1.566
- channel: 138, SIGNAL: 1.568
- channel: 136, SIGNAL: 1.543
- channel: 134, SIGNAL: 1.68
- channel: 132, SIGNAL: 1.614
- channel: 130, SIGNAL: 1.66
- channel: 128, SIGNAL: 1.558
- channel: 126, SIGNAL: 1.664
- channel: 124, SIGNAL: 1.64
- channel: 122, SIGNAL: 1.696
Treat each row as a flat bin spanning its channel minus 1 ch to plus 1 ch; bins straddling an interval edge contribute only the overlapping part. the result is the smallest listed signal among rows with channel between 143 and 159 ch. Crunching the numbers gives 1.558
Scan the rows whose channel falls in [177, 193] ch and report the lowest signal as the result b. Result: 1.55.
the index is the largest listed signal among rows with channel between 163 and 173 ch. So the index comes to 1.68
